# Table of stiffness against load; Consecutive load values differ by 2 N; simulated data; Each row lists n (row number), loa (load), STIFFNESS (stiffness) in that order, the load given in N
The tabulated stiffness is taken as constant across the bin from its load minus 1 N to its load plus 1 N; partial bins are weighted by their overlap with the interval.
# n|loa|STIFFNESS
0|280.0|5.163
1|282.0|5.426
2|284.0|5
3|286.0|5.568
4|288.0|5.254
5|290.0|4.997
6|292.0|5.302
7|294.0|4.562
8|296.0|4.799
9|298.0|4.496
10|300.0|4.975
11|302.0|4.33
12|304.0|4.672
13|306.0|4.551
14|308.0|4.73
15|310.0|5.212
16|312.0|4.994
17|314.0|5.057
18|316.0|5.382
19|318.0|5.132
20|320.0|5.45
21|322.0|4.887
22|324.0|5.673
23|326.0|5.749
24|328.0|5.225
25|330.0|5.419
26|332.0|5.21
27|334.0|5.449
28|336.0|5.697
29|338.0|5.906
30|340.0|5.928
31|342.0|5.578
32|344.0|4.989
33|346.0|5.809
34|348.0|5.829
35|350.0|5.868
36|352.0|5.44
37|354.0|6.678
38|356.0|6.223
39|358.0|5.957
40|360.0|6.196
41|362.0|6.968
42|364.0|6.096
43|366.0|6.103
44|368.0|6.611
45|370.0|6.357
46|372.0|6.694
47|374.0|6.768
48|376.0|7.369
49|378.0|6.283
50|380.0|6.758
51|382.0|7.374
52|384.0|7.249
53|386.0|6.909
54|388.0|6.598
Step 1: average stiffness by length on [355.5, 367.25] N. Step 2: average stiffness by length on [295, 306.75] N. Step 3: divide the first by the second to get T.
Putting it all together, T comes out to 1.35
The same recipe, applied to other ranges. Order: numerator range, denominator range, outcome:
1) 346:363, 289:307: 1.29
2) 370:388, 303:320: 1.38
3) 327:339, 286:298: 1.10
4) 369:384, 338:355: 1.18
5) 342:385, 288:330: 1.26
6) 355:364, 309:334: 1.19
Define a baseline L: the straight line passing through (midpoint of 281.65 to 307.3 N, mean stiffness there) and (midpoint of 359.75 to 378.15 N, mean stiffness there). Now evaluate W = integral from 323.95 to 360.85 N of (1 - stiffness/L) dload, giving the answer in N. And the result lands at 1.5 N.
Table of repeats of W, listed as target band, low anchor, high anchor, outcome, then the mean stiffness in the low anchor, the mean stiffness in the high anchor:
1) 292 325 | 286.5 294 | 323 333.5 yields 2.1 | 5.13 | 5.45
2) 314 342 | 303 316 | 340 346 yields -1.3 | 4.91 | 5.48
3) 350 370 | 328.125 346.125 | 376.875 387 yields 0.0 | 5.53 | 6.92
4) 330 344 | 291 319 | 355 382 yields 0.3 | 4.87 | 6.52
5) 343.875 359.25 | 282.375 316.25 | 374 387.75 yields 0.8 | 4.93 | 6.95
